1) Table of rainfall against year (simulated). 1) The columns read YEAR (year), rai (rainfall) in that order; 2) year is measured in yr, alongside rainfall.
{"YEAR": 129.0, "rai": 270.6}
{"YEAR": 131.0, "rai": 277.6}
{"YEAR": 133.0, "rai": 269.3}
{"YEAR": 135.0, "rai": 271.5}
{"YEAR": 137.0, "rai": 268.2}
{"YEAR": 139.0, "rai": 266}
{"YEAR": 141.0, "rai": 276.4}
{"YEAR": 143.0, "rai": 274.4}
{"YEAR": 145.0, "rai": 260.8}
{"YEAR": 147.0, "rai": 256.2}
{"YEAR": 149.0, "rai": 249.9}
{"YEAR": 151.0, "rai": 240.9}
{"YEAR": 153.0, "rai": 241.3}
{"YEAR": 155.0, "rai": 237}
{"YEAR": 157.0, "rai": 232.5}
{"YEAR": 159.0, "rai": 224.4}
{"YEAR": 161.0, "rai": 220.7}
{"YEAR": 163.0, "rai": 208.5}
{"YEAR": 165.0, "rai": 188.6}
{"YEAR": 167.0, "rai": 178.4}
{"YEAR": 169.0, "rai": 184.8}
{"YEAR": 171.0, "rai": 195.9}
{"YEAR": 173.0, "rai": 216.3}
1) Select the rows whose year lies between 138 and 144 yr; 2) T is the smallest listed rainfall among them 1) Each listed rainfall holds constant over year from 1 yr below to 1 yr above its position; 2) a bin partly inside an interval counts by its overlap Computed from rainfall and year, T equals 266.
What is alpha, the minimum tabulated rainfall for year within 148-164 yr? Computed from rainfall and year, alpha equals 208.5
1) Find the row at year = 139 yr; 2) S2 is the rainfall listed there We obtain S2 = 266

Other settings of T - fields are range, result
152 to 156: 237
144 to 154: 240.9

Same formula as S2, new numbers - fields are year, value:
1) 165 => 188.6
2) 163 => 208.5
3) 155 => 237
